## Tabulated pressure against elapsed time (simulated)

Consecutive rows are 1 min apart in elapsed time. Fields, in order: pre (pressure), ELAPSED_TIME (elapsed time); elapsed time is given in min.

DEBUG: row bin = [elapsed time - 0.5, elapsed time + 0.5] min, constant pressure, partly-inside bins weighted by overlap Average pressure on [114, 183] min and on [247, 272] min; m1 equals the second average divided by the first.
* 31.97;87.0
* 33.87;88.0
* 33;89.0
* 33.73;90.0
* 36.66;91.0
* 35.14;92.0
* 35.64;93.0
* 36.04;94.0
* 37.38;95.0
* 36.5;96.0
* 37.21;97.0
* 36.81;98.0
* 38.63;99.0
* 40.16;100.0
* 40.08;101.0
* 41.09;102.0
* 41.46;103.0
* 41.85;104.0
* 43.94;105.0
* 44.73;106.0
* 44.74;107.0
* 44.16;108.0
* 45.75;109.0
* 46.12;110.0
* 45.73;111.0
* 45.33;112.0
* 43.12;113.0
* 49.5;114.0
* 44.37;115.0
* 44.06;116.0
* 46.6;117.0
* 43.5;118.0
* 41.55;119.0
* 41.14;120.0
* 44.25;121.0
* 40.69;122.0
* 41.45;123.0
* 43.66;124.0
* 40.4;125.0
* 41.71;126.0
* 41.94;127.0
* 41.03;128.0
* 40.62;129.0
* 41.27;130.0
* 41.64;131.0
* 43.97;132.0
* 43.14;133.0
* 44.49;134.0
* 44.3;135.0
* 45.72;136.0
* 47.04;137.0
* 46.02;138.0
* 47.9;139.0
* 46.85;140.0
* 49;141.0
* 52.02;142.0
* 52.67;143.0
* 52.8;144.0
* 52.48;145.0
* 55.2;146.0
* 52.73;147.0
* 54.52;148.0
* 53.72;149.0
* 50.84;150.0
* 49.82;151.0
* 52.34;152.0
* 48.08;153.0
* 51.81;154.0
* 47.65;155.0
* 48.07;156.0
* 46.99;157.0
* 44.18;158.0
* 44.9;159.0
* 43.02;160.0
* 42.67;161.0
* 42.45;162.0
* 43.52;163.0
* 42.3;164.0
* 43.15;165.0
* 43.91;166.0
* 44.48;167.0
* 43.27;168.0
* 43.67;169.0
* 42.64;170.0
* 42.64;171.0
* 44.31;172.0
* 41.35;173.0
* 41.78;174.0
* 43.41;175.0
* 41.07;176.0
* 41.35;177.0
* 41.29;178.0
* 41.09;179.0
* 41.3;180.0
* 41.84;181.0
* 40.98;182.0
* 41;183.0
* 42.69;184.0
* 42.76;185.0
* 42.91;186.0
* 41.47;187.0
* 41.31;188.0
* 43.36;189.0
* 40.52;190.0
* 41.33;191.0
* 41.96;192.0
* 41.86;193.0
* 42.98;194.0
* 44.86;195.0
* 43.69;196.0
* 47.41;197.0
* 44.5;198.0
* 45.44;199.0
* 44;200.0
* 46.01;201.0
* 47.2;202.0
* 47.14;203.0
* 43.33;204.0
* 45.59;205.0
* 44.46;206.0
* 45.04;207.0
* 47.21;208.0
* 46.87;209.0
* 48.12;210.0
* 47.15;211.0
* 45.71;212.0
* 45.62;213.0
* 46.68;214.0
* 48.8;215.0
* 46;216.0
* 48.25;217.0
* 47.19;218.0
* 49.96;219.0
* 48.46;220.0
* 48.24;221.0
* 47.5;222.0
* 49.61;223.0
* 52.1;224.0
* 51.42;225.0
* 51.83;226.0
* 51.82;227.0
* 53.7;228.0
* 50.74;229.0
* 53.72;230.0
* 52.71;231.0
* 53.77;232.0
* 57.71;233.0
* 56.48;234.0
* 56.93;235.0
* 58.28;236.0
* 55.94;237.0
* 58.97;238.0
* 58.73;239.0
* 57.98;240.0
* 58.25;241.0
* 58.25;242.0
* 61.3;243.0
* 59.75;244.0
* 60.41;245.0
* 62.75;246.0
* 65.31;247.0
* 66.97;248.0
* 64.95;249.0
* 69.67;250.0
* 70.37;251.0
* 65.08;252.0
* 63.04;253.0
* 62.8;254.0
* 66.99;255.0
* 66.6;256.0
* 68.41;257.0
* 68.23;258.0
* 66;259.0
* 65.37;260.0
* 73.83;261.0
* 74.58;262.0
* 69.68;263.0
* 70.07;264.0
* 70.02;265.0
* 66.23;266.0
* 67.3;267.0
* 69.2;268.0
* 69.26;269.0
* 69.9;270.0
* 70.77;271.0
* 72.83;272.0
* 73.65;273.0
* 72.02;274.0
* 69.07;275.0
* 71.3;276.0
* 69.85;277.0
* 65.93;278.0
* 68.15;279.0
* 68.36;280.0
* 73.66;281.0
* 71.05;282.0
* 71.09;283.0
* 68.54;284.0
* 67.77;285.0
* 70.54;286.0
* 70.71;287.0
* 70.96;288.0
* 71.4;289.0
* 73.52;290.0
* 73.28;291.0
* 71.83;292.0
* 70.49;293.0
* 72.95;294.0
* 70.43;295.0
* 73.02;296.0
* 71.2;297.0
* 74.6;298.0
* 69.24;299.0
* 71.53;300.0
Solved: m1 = 1.51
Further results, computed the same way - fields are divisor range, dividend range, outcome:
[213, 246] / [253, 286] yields 1.29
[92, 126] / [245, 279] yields 1.63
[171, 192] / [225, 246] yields 1.35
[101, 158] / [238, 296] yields 1.48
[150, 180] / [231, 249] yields 1.33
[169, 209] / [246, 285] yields 1.59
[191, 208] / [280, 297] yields 1.59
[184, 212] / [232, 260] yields 1.40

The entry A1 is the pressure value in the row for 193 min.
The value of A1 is 41.86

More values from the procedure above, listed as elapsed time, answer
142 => 52.02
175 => 43.41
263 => 69.68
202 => 47.2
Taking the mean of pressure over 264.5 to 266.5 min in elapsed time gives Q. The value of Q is 68.1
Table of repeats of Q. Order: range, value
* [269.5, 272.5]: 71.2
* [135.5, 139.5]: 46.7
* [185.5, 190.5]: 41.9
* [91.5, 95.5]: 36.1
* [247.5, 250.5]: 67.2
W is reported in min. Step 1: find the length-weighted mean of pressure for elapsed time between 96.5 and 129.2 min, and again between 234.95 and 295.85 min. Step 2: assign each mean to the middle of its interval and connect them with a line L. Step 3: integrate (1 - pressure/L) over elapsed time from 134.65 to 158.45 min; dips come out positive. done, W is -0.80 min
